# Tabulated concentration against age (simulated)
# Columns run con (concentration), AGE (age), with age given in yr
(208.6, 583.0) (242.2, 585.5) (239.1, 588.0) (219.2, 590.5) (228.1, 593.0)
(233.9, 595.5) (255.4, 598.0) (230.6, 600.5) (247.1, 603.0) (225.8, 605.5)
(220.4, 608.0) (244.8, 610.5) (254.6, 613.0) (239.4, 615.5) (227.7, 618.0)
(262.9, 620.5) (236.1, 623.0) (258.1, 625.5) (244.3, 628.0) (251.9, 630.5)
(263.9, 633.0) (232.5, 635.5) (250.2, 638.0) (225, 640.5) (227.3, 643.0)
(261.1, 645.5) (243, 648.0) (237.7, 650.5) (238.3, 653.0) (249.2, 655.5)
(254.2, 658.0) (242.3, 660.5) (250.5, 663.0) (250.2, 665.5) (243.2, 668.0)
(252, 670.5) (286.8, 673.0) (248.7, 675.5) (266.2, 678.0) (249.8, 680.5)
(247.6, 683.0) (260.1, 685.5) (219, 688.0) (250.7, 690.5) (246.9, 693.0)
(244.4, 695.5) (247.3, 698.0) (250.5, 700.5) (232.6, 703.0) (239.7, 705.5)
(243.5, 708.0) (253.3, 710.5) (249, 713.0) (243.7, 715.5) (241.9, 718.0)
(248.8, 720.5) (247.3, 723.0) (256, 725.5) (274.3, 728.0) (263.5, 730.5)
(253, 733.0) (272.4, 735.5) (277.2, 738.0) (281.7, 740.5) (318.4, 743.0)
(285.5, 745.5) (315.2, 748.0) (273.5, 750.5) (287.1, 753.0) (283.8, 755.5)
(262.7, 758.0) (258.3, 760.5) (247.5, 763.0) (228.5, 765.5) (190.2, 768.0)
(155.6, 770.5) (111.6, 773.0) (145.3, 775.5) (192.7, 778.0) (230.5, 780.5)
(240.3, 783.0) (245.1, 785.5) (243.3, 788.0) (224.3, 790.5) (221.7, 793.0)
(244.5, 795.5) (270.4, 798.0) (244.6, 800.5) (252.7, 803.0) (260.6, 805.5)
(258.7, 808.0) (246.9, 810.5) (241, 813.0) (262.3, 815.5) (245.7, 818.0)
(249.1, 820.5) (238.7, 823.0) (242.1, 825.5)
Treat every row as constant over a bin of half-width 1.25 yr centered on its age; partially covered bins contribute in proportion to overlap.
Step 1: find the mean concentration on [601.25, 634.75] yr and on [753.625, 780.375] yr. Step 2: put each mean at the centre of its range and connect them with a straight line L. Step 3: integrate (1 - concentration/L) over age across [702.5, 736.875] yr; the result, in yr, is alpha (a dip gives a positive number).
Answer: -4.80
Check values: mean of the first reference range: 244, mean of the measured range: 252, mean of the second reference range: 210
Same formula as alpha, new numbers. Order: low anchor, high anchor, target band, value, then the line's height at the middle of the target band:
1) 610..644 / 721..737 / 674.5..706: 1.0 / 255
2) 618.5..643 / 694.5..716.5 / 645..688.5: -0.9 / 245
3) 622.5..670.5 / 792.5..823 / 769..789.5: 4.4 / 249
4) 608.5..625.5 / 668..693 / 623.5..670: 0.5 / 248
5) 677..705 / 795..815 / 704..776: -0.1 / 249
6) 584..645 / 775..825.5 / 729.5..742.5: -1.8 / 240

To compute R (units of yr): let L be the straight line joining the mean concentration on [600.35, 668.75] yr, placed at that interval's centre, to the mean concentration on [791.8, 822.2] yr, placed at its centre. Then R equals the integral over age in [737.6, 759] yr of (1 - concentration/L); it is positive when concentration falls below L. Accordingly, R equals -3.5 yr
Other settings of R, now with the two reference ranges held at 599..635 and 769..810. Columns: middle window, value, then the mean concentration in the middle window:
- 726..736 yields -1.6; 265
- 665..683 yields -1.5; 256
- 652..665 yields -0.5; 247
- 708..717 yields -0.6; 248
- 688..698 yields -0.4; 244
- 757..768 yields -0.8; 242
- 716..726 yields -0.8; 248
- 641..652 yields -0.1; 241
